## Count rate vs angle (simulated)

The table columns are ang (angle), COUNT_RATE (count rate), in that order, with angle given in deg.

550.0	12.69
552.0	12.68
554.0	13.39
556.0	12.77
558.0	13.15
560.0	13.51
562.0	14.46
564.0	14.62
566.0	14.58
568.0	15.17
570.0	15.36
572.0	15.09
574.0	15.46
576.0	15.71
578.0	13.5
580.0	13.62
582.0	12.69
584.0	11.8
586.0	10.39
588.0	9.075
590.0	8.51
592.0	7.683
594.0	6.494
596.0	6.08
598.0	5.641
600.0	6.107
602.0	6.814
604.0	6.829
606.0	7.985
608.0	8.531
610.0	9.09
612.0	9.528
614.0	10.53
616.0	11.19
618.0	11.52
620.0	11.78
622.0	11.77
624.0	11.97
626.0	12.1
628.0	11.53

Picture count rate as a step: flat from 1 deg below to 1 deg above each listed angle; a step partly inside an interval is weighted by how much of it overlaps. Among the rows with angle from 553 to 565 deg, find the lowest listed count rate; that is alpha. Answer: 12.77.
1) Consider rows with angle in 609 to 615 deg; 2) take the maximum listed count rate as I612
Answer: 10.53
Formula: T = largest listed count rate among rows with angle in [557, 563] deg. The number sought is 14.46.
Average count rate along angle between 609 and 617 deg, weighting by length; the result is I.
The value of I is 10.1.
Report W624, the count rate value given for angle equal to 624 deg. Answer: 11.97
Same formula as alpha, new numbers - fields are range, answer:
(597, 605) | 5.641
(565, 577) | 14.58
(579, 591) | 8.51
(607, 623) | 8.531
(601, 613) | 6.814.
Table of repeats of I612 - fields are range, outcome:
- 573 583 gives 15.71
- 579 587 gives 13.62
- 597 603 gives 6.814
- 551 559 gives 13.39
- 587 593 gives 9.075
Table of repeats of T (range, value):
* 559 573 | 15.36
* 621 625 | 11.97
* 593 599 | 6.494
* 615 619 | 11.52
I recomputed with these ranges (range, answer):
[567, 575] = 15.3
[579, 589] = 11.5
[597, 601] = 5.87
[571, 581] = 14.7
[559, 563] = 14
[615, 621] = 11.5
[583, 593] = 9.49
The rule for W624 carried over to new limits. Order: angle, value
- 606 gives 7.985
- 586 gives 10.39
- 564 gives 14.62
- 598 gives 5.641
